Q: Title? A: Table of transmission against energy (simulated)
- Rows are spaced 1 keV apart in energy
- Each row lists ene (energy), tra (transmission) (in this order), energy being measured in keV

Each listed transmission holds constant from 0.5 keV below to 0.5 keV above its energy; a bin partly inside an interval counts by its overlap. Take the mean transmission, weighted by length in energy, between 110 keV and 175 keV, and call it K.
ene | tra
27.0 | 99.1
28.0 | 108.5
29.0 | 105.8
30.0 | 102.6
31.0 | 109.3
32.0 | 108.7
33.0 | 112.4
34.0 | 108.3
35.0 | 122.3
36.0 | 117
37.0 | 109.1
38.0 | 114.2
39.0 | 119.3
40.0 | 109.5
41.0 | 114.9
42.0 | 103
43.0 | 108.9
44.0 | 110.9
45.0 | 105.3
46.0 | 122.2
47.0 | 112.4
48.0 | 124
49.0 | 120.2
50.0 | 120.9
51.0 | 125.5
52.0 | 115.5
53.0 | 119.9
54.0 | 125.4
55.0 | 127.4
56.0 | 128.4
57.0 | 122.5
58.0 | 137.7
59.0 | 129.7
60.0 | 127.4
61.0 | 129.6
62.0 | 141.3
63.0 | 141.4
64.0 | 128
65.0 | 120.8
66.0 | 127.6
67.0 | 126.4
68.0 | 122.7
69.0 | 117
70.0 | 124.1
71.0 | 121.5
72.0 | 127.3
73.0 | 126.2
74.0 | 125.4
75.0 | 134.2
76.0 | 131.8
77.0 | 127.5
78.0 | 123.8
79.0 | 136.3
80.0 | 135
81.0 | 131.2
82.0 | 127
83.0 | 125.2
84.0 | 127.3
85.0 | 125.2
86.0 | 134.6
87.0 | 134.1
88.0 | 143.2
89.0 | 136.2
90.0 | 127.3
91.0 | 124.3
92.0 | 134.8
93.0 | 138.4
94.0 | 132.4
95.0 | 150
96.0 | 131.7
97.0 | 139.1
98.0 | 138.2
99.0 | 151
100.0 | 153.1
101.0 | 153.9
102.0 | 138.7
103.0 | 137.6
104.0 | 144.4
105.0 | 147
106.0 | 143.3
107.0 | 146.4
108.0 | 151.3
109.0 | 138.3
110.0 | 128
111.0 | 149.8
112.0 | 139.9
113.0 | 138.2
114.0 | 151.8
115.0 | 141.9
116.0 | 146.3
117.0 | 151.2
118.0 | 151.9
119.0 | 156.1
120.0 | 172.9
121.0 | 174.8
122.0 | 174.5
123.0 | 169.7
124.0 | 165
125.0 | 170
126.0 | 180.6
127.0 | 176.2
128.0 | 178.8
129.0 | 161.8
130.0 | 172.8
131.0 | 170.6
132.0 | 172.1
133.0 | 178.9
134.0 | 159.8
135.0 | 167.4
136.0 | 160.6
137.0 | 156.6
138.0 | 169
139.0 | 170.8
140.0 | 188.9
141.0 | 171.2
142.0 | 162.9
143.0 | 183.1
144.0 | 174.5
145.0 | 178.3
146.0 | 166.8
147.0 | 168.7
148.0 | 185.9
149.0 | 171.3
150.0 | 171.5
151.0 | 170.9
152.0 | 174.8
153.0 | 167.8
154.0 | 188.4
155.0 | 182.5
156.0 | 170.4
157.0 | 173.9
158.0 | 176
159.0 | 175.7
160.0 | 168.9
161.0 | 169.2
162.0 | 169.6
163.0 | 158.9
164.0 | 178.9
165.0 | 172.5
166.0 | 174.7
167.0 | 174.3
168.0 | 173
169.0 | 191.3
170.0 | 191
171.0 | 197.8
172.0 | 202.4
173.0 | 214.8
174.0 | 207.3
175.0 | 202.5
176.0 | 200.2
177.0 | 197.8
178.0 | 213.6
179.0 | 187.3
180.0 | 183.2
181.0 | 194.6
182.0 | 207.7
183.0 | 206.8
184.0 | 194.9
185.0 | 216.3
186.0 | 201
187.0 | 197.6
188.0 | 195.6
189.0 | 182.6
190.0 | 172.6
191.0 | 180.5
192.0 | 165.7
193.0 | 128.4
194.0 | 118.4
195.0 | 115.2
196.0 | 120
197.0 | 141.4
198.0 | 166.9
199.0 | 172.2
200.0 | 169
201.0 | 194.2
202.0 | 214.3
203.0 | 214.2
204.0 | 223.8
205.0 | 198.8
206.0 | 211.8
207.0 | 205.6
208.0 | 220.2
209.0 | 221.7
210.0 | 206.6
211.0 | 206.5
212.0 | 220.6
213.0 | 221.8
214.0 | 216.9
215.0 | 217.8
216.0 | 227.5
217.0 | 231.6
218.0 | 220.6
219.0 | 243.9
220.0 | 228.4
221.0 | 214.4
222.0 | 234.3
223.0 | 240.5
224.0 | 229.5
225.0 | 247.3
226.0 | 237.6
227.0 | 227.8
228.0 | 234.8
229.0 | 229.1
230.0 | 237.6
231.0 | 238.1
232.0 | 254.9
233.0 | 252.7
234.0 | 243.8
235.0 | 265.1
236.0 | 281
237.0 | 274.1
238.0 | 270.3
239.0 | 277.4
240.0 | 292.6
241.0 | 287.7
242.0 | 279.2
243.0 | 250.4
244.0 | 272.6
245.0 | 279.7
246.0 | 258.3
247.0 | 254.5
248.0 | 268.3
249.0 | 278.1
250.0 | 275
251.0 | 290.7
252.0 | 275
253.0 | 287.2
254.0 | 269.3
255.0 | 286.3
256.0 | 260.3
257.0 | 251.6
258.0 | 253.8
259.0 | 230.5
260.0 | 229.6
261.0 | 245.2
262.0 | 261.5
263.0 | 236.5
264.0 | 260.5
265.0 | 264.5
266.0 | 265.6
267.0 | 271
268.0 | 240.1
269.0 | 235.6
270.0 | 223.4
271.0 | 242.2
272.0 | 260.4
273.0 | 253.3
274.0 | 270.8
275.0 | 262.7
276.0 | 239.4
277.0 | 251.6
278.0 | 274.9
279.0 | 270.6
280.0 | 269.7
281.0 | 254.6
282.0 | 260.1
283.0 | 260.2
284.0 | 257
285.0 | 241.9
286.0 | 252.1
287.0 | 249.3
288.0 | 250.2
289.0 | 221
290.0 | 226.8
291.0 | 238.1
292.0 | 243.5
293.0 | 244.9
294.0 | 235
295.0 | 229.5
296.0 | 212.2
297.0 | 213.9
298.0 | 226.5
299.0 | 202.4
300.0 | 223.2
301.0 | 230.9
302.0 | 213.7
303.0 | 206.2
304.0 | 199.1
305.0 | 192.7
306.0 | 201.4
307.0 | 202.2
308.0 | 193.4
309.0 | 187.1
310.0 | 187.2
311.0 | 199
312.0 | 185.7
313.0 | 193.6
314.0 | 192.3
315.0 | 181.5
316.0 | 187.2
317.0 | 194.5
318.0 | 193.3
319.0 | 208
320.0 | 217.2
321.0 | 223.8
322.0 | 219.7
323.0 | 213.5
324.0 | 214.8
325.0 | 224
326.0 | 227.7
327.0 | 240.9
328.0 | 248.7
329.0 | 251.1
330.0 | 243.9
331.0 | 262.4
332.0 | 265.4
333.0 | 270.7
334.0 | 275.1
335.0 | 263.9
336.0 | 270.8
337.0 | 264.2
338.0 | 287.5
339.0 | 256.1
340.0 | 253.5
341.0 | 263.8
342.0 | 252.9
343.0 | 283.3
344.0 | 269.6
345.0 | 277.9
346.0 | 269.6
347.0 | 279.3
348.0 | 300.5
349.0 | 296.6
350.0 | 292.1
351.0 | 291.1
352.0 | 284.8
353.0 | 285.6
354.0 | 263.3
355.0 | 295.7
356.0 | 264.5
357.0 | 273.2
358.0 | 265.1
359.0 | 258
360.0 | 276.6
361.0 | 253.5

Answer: 171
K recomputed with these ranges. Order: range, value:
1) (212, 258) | 253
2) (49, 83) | 127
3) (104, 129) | 156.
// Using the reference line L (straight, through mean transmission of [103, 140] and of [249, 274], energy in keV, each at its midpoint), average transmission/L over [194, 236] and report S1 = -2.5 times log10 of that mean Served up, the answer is 0.06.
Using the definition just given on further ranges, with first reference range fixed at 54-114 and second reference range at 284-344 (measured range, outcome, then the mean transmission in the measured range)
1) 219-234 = -0.22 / 237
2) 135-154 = -0.09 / 172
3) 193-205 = 0.09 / 168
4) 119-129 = -0.15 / 172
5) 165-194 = -0.10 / 190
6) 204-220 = -0.17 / 219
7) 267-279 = -0.19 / 252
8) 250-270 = -0.24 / 258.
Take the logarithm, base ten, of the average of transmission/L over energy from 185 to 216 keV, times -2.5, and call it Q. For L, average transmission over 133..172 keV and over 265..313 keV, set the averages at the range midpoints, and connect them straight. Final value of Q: 0.039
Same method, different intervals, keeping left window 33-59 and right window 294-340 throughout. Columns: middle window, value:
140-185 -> -0.13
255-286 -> -0.23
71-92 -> 0.01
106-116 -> 0.00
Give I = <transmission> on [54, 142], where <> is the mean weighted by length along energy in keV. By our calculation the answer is 144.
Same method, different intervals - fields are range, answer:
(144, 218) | 187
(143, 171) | 175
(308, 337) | 223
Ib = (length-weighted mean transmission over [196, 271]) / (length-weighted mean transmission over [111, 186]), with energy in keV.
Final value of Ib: 1.36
